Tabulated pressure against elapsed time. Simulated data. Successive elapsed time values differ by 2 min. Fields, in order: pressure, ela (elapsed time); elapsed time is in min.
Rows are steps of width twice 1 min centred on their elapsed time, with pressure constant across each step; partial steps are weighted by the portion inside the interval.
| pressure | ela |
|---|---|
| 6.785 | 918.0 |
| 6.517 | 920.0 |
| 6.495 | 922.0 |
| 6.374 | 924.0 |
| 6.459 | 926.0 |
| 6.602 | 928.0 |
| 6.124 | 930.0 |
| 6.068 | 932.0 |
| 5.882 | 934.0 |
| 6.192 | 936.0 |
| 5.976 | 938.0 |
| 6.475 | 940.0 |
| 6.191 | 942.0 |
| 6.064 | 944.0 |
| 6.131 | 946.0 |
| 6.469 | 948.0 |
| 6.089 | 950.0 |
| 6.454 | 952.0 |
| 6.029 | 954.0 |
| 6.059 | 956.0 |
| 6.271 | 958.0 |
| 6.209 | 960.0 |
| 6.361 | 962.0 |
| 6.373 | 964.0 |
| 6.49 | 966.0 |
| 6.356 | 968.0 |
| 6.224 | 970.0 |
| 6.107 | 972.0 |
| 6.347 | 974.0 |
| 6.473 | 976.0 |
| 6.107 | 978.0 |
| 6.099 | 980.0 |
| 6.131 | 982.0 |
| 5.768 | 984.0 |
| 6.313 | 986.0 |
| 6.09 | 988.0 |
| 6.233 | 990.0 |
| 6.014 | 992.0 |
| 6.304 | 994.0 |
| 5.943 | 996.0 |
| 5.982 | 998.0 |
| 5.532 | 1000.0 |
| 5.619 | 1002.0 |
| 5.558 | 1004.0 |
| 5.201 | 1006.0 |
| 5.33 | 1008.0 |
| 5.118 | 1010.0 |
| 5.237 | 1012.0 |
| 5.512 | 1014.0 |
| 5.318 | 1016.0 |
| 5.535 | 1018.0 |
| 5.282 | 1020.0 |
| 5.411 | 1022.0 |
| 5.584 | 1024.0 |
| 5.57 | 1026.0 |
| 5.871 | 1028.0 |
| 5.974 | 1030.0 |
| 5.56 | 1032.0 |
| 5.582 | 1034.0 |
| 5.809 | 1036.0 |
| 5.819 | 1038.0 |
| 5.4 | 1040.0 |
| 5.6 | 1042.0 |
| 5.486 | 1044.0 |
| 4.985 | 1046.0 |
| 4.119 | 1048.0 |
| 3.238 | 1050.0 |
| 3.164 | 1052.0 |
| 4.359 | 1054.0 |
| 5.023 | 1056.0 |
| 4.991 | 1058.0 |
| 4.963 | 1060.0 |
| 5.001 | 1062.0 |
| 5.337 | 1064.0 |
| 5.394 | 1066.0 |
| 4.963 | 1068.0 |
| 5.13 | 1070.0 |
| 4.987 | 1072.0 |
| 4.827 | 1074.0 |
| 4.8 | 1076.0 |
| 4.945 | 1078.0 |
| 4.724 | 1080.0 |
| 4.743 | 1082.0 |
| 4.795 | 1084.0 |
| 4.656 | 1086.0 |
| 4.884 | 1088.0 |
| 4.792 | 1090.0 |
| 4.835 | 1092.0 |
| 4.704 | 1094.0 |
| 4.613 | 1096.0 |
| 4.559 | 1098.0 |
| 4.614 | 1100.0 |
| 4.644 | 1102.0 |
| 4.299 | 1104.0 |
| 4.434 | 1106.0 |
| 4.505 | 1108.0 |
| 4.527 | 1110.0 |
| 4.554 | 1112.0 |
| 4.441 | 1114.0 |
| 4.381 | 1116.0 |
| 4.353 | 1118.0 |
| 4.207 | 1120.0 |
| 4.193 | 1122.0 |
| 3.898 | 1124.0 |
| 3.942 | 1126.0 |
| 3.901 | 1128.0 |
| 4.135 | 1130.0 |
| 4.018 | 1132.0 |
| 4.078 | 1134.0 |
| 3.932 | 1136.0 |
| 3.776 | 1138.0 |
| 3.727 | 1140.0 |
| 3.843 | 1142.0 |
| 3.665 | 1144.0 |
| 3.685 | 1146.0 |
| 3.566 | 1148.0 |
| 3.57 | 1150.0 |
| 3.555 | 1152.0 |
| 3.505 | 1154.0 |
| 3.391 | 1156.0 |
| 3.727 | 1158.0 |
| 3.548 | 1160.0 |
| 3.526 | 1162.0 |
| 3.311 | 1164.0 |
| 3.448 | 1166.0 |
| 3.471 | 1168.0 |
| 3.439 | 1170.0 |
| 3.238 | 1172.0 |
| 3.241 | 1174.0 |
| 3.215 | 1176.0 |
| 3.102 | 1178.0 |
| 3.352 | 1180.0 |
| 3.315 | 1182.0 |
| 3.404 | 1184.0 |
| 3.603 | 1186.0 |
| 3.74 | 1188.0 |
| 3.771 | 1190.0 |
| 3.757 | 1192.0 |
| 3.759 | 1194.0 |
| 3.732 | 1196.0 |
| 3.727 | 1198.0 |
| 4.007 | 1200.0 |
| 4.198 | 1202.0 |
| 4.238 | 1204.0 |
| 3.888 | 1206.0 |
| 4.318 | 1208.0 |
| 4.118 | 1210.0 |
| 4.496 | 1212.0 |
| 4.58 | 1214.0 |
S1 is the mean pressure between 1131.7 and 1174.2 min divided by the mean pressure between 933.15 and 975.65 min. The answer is 0.58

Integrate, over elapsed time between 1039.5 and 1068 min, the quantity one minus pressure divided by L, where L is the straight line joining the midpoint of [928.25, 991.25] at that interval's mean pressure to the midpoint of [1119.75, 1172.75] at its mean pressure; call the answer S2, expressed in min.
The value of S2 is 0.9 min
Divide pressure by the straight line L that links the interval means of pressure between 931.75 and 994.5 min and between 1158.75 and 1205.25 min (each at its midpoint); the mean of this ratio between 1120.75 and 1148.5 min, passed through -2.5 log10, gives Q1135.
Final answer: 0.07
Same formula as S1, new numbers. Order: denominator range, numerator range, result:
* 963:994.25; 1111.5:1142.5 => 0.66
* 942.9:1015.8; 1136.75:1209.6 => 0.60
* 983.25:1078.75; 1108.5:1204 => 0.71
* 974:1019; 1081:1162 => 0.72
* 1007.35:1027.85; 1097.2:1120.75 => 0.82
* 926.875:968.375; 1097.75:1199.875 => 0.61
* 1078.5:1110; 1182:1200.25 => 0.79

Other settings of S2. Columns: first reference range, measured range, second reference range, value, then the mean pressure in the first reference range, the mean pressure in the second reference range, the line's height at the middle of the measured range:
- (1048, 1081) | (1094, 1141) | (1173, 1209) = 0.4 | 4.72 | 3.69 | 4.29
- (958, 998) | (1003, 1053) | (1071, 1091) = 2.6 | 6.2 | 4.82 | 5.53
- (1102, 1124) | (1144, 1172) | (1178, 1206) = 3.4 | 4.38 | 3.72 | 4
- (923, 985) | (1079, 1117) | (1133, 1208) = -1.0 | 6.22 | 3.63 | 4.5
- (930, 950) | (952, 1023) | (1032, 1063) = -3.9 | 6.16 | 4.92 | 5.61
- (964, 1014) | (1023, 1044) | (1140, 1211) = -1.1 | 5.94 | 3.63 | 5.39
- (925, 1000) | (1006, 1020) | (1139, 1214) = 0.7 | 6.19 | 3.67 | 5.6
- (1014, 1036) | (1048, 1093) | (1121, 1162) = 1.1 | 5.58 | 3.78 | 4.87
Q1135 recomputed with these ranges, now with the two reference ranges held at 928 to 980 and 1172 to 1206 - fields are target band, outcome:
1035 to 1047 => -0.05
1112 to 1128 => 0.05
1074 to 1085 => 0.01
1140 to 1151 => 0.12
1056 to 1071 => -0.02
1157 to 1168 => 0.12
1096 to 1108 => 0.02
